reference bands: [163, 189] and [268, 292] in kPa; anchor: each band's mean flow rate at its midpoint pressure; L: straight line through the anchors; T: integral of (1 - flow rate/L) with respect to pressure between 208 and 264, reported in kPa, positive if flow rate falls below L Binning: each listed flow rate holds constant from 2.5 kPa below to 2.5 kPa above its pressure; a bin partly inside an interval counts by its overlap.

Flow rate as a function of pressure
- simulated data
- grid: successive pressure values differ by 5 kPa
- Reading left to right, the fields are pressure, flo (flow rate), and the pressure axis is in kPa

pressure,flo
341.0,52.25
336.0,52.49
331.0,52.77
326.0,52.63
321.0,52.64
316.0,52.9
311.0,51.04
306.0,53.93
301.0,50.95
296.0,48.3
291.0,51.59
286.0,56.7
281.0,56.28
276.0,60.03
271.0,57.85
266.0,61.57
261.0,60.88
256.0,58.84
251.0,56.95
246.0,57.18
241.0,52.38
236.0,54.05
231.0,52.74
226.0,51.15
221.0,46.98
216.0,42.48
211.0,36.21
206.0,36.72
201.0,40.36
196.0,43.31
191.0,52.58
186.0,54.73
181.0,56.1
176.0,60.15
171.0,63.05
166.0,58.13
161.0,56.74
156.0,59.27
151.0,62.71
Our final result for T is 5.6 kPa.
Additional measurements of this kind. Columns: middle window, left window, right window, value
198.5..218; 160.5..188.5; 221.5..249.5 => 5.8 kPa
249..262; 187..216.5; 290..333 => -3.2 kPa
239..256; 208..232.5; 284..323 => -3.0 kPa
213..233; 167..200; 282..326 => 2.2 kPa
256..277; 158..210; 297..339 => -3.2 kPa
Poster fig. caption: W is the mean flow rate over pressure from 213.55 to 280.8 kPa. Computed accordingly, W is 54.9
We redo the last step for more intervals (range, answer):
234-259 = 56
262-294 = 57.4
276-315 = 53.2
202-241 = 46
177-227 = 46.3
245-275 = 59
